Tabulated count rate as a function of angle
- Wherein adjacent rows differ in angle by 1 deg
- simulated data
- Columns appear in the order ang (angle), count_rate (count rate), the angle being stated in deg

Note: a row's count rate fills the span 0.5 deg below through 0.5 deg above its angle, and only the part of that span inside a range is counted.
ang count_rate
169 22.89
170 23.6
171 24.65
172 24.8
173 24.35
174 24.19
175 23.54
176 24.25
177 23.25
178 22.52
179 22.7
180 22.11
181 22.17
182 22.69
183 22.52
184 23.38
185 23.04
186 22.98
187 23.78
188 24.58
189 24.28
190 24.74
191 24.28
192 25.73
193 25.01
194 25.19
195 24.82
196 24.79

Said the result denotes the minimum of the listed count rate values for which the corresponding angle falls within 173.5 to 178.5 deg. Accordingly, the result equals 22.52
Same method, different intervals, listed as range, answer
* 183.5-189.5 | 22.98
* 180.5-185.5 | 22.17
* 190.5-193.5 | 24.28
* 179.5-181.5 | 22.11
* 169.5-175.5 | 23.54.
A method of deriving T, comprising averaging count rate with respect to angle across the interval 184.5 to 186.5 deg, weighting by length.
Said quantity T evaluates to 23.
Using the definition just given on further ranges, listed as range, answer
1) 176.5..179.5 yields 22.8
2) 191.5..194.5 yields 25.3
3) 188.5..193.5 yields 24.8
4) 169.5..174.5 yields 24.3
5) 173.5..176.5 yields 24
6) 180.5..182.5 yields 22.4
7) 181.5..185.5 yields 22.9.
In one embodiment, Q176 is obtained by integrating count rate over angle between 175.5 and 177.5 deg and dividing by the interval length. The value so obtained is 23.8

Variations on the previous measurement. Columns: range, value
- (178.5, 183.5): 22.4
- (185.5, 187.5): 23.4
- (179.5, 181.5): 22.1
